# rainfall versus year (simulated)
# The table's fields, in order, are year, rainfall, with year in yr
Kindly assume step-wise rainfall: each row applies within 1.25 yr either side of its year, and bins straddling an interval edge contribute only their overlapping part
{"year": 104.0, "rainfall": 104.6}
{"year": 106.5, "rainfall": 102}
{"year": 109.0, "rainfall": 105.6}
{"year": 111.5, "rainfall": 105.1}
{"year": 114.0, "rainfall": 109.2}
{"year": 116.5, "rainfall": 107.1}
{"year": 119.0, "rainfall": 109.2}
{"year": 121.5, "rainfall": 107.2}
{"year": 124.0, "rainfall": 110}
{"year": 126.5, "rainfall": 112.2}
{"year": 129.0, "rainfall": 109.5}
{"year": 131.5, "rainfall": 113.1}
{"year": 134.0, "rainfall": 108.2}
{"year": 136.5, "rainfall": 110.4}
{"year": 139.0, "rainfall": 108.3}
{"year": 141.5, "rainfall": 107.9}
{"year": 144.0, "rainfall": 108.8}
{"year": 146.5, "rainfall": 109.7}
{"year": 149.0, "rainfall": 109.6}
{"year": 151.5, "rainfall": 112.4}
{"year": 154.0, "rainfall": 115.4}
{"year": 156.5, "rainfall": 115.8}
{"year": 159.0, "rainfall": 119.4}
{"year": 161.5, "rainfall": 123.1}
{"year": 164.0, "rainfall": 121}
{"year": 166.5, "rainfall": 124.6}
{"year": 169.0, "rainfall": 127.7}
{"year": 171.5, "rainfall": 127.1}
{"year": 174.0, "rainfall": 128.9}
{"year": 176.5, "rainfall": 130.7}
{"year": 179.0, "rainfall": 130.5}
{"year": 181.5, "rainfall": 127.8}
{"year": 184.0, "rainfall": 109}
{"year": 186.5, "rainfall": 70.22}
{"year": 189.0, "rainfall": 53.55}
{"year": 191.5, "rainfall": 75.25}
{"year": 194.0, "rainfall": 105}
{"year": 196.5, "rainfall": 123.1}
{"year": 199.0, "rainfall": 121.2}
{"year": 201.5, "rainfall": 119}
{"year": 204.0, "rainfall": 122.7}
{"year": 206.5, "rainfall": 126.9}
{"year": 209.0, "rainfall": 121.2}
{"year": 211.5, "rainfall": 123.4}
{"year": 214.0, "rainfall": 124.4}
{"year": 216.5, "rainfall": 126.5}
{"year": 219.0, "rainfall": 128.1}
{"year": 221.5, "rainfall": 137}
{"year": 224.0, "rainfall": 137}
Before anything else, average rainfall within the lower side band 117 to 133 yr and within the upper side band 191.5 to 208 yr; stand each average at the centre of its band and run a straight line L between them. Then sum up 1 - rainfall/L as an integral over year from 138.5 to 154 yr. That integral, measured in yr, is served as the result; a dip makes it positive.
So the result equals 0.3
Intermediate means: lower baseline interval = 110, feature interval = 110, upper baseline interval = 116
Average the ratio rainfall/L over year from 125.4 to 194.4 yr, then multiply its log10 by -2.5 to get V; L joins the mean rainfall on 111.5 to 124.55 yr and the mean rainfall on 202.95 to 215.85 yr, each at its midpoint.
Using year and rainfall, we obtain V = 0.04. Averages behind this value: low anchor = 108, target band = 111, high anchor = 124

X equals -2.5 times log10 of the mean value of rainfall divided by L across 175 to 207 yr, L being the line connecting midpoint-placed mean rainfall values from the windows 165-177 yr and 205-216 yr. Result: 0.16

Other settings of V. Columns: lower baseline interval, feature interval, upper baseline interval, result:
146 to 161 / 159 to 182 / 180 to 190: -0.23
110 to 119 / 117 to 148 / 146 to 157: 0.00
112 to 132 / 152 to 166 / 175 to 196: -0.14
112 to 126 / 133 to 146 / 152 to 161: 0.04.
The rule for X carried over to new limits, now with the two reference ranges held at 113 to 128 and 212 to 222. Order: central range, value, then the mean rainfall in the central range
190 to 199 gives 0.203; 103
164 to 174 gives -0.066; 126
